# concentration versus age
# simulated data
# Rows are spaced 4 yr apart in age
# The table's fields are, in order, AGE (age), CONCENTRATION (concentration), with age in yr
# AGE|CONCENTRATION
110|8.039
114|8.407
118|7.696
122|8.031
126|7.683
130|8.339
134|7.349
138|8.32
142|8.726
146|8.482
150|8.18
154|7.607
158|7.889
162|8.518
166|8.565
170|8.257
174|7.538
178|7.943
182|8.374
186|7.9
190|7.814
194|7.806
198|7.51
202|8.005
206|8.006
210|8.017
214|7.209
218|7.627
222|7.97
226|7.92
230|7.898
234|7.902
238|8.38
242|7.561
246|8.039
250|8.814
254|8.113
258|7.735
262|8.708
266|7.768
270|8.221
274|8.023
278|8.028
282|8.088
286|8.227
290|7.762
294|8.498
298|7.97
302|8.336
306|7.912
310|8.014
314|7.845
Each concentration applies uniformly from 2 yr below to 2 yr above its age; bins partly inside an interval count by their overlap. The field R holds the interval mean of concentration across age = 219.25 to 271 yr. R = 8.07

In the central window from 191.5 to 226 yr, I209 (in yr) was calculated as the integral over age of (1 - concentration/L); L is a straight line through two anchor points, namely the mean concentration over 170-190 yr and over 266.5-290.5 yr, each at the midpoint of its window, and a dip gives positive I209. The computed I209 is 0.9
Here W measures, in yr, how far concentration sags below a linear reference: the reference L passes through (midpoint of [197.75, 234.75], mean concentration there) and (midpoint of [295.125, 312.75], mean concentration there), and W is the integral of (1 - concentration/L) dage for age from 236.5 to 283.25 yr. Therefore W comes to -1.0 yr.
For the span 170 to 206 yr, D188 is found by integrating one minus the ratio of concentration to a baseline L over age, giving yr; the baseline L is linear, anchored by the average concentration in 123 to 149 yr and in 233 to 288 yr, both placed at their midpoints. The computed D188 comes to 1.08 yr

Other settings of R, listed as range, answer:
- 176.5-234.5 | 7.86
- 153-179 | 8.07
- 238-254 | 8.17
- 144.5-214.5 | 7.99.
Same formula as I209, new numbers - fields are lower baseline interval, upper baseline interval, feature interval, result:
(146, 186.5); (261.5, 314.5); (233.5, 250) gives 0.03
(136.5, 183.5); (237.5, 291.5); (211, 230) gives 0.98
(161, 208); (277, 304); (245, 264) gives -0.48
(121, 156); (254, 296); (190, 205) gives 0.55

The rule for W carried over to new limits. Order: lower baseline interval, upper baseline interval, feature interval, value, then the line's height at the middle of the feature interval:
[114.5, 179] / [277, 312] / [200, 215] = 0.4 yr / 8.09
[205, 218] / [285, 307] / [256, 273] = -0.3 yr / 7.97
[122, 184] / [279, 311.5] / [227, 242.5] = 0.3 yr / 8.11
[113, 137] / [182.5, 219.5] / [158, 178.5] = -0.8 yr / 7.84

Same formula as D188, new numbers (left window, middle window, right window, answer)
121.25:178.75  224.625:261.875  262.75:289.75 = 0.0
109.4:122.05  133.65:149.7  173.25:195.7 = -0.6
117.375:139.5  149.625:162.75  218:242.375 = -0.1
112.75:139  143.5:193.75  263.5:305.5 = -0.6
